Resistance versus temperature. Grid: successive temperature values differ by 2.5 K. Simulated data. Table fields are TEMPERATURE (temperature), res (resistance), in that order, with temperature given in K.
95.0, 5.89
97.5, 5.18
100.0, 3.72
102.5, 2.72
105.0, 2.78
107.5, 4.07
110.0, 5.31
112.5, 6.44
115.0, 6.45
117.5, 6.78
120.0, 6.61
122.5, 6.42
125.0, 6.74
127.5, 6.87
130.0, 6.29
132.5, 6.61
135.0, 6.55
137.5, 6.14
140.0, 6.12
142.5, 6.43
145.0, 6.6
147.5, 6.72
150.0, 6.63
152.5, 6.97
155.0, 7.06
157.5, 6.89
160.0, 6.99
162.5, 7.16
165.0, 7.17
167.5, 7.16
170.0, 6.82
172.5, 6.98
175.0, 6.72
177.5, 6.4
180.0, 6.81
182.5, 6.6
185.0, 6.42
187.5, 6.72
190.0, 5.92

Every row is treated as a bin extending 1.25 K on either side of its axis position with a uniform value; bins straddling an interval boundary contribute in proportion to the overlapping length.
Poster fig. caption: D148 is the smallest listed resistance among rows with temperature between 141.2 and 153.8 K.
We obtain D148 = 6.43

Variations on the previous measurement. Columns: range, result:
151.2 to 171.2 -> 6.82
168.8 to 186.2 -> 6.4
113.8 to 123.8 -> 6.42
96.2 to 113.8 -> 2.72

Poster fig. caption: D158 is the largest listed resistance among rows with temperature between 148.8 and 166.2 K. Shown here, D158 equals 7.17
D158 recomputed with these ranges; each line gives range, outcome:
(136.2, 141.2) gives 6.14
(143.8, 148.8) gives 6.72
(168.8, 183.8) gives 6.98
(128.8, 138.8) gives 6.61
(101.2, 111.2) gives 5.31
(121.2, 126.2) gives 6.74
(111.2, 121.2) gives 6.78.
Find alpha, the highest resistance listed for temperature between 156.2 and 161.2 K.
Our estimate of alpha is 6.99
